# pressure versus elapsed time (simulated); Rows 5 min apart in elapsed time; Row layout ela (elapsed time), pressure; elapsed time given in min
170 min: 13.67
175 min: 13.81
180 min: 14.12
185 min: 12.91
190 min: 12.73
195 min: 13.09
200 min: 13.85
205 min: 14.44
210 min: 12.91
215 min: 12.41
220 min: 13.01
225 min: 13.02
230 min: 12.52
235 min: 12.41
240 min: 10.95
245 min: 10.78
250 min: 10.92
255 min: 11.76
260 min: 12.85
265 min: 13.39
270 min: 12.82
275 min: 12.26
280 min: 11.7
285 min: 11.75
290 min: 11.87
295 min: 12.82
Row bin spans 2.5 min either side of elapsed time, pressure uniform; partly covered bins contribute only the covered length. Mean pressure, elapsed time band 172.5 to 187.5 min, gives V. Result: 13.6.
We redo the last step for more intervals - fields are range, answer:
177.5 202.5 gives 13.3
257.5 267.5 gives 13.1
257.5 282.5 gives 12.6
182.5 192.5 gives 12.8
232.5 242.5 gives 11.7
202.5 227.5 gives 13.2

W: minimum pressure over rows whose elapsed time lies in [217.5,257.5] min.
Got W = 10.78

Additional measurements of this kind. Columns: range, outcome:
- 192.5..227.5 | 12.41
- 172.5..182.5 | 13.81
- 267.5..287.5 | 11.7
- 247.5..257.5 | 10.92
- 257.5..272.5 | 12.82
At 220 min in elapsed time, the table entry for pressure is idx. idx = 13.01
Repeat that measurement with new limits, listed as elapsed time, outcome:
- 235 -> 12.41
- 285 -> 11.75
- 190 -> 12.73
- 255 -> 11.76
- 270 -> 12.82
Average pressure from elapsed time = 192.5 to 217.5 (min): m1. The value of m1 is 13.3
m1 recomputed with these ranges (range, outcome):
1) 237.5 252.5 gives 10.9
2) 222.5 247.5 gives 11.9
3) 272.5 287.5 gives 11.9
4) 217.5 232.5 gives 12.8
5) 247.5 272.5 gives 12.3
